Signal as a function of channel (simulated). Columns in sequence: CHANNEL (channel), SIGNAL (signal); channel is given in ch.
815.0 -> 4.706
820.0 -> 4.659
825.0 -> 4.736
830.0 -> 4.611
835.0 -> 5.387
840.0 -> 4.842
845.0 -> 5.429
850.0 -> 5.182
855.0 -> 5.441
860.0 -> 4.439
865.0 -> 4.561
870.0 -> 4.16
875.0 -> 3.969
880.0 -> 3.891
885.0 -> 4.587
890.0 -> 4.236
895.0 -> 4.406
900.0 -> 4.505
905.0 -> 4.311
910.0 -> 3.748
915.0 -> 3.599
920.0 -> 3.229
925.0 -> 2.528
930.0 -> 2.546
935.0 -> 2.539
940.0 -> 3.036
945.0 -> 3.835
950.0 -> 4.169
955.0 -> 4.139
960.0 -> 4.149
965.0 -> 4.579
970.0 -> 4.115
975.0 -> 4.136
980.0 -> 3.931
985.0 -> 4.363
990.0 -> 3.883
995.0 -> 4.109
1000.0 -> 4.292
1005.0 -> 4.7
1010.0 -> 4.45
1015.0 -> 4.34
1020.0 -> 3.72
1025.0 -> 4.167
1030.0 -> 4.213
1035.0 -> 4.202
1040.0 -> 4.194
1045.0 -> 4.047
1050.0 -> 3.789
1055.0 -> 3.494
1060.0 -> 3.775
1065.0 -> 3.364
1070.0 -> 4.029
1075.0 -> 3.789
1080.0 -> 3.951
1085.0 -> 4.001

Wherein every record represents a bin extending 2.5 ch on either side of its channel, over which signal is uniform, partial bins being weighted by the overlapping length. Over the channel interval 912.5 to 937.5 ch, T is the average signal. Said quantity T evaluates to 2.89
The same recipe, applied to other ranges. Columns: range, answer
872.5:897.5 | 4.22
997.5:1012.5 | 4.48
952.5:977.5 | 4.22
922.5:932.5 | 2.54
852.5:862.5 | 4.94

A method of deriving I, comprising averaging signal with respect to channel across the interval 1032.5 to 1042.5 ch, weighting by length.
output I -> 4.2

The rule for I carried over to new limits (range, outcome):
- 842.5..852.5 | 5.31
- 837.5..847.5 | 5.14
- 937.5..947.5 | 3.44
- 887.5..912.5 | 4.24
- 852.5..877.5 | 4.51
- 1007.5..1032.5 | 4.18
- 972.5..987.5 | 4.14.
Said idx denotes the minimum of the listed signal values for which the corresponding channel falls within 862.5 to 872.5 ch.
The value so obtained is 4.16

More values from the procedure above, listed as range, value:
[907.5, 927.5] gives 2.528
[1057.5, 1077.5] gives 3.364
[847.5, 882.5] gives 3.891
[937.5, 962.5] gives 3.036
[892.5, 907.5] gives 4.311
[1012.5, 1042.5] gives 3.72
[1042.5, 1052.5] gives 3.789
